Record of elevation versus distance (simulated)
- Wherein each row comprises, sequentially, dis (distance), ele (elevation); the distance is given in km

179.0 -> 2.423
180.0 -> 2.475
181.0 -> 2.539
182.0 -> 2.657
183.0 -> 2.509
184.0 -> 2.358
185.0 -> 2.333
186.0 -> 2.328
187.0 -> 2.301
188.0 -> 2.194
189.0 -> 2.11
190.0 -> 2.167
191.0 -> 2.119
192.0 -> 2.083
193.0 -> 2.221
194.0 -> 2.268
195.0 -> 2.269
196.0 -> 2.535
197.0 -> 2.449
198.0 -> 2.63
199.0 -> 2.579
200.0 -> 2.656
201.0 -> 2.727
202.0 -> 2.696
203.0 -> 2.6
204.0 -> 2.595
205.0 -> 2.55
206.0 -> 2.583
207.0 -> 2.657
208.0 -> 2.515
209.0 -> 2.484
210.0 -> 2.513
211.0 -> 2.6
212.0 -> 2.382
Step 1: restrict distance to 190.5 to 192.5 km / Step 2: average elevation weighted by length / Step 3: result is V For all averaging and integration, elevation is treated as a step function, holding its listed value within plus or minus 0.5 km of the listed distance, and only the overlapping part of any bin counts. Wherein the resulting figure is 2.1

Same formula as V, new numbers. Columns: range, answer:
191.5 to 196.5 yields 2.28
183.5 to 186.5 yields 2.34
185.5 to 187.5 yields 2.31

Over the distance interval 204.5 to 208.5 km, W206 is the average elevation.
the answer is 2.58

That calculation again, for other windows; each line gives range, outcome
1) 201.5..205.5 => 2.61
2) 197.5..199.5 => 2.6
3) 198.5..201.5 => 2.65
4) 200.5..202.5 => 2.71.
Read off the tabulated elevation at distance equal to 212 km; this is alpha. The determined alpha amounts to 2.382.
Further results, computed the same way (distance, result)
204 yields 2.595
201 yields 2.727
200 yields 2.656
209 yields 2.484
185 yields 2.333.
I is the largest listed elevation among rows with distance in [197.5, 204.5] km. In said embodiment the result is 2.727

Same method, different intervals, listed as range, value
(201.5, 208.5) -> 2.696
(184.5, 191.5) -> 2.333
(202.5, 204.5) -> 2.6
